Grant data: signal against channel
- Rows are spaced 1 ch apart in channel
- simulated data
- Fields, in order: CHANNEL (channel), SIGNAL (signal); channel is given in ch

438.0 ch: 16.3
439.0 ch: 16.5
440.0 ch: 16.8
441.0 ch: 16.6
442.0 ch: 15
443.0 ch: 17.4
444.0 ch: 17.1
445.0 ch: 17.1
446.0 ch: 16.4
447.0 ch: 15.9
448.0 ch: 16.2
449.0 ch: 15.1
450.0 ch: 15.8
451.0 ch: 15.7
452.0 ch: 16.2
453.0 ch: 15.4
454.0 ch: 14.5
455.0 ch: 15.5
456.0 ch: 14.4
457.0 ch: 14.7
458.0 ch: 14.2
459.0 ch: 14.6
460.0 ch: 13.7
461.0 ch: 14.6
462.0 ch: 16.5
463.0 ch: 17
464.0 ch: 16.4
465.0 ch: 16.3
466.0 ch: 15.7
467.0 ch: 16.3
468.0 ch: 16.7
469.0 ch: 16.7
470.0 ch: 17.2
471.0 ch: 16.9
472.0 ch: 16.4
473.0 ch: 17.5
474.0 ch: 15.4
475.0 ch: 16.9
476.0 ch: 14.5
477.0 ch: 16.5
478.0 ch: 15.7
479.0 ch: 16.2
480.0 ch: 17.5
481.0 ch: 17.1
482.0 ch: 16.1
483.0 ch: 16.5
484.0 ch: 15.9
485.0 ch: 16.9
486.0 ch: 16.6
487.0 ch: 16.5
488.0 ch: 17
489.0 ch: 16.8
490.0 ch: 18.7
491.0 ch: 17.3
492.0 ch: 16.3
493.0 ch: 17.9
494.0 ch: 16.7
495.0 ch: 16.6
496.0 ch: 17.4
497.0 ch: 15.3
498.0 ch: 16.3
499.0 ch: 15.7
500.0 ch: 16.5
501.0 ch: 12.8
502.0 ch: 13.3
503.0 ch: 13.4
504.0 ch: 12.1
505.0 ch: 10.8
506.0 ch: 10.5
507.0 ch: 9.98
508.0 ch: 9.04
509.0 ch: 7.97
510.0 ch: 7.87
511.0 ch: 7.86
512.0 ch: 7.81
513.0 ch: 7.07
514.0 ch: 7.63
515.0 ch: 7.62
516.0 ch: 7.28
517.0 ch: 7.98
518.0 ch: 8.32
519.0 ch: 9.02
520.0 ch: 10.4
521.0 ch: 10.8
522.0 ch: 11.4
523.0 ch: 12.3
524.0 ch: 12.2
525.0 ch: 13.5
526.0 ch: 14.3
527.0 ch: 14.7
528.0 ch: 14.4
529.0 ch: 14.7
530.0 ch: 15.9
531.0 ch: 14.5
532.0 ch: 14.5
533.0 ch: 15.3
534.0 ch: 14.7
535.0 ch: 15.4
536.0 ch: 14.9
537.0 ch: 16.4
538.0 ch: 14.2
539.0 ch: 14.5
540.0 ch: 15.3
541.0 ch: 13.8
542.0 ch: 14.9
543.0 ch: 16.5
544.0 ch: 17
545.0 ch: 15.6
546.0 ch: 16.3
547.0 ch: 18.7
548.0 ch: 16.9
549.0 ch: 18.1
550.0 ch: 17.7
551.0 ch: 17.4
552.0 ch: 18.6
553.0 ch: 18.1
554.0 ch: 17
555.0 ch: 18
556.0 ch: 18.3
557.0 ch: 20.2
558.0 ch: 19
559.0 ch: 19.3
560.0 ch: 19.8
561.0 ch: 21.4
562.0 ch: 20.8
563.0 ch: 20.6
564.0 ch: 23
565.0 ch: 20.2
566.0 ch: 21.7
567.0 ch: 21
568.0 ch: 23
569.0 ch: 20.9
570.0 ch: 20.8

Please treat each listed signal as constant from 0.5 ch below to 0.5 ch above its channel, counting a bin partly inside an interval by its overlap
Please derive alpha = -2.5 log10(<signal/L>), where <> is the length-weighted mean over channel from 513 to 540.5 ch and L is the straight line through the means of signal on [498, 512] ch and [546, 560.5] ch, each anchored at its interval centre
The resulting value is 0.169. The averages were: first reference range 11.4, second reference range 18.3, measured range 12.6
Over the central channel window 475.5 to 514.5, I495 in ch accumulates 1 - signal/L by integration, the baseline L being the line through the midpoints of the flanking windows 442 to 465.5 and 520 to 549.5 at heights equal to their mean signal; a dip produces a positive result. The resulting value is 2.8 ch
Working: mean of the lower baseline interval 15.7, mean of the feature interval 14.2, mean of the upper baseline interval 14.8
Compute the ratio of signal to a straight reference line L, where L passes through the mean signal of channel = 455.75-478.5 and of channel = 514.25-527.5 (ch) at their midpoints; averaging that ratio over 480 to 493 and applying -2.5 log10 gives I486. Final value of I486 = -0.20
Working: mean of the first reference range 15.9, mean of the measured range 16.9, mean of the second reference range 10.7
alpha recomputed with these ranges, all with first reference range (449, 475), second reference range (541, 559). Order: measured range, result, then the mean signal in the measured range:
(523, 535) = 0.19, 14.4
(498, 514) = 0.46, 10.9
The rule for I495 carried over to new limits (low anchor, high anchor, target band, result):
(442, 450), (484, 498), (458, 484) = 0.7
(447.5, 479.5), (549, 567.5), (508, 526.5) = 8.7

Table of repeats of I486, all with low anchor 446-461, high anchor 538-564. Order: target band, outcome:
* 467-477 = -0.05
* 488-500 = -0.04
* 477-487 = -0.04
